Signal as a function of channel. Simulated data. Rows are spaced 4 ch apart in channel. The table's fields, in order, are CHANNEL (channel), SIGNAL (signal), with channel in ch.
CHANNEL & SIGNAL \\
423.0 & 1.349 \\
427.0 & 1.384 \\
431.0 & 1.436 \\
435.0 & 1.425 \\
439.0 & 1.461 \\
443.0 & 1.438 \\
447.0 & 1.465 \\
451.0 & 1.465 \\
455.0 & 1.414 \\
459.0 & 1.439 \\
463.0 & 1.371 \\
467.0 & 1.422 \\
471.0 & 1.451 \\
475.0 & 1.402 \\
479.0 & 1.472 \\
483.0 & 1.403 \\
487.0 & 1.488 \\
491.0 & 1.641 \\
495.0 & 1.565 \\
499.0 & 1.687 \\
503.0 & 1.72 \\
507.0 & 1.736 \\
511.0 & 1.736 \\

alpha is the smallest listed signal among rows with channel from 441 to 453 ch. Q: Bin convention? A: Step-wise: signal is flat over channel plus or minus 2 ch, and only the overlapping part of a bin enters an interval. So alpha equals 1.438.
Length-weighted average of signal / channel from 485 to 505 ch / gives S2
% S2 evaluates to 1.62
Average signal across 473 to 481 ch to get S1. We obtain 1.44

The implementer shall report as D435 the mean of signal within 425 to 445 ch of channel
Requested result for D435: 1.43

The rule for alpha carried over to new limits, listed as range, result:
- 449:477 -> 1.371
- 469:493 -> 1.402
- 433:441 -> 1.425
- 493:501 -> 1.565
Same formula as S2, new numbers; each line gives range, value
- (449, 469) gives 1.42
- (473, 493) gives 1.48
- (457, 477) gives 1.42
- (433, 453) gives 1.45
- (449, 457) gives 1.44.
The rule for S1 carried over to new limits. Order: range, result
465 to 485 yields 1.43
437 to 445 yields 1.45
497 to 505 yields 1.7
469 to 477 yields 1.43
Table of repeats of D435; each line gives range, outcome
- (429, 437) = 1.43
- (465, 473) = 1.44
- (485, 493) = 1.56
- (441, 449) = 1.45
